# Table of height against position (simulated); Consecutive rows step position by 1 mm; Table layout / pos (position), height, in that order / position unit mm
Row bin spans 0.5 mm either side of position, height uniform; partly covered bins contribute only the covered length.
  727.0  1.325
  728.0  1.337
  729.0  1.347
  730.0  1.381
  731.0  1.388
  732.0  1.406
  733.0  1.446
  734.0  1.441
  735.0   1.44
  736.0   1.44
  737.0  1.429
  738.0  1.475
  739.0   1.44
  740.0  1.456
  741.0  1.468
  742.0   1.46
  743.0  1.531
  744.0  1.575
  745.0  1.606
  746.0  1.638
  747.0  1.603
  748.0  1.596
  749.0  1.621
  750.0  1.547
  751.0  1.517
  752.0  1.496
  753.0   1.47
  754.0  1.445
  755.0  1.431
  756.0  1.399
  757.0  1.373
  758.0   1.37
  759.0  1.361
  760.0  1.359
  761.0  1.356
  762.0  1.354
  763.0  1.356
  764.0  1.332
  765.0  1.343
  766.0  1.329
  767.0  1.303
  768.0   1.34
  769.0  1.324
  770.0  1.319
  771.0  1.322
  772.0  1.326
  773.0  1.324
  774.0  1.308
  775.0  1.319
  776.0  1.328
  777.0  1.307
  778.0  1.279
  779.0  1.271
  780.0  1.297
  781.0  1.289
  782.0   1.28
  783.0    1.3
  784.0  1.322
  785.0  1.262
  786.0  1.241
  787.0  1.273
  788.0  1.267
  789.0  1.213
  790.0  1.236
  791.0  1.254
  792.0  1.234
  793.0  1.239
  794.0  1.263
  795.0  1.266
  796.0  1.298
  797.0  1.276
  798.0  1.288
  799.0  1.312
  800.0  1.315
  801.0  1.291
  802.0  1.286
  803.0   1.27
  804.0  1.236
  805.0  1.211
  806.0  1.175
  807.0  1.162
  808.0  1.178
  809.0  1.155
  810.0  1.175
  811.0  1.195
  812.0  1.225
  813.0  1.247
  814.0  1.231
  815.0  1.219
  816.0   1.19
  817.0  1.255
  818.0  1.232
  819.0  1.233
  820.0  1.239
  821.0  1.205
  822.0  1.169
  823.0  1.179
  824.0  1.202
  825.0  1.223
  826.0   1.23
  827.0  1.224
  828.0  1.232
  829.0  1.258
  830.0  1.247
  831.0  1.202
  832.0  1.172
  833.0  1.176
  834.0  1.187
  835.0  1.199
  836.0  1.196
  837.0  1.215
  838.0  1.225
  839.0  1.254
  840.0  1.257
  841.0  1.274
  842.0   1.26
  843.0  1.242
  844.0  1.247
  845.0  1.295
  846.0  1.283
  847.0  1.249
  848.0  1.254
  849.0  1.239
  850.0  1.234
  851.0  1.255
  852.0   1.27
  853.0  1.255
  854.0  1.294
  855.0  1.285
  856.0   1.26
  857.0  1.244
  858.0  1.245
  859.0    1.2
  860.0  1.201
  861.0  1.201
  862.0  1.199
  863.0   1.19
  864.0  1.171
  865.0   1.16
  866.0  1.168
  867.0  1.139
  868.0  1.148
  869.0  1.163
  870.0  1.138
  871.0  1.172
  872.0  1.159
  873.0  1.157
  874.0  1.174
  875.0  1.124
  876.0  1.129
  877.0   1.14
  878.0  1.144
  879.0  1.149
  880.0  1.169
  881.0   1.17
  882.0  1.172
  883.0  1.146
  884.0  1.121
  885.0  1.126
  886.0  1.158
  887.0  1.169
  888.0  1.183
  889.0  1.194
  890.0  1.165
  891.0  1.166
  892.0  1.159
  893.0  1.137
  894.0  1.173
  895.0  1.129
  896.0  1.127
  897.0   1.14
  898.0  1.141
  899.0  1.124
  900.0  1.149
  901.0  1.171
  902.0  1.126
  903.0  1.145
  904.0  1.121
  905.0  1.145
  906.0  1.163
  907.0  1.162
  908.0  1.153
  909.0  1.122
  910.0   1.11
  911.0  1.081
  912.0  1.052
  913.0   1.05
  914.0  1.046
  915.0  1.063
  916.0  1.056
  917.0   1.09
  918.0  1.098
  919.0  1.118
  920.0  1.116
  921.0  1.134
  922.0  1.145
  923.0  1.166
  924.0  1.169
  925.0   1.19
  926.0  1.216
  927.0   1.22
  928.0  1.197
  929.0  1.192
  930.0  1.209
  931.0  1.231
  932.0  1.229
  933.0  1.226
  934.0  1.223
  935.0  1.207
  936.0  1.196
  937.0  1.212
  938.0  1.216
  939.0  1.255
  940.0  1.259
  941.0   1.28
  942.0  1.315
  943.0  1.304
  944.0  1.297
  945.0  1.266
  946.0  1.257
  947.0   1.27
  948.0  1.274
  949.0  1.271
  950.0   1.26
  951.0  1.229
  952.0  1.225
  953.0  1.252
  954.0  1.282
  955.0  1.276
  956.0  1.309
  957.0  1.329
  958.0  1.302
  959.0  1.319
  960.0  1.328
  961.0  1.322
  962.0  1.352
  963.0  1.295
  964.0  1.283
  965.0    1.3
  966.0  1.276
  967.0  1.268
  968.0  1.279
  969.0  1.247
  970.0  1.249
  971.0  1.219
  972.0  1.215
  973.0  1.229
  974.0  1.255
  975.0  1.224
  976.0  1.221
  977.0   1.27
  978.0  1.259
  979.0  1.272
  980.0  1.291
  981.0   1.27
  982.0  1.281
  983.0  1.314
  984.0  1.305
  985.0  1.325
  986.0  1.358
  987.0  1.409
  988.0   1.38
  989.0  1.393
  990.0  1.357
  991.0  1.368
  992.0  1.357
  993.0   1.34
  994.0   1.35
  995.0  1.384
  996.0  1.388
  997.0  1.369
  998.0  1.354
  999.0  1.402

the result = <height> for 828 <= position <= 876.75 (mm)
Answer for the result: 1.21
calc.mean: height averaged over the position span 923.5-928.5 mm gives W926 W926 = 1.2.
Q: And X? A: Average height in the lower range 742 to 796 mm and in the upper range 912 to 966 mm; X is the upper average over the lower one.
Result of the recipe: 0.90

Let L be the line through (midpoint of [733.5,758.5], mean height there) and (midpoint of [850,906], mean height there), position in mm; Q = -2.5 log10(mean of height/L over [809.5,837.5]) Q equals 0.08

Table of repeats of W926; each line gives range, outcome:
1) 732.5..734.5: 1.44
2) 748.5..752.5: 1.55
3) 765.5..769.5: 1.32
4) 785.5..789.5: 1.25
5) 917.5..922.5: 1.12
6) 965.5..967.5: 1.27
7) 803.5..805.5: 1.22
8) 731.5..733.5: 1.43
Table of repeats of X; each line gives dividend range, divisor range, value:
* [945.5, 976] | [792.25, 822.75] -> 1.03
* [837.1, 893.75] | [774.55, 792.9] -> 0.94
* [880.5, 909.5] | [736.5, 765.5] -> 0.79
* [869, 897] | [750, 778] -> 0.85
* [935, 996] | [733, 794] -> 0.93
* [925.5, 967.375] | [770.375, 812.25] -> 1.00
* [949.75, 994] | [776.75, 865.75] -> 1.04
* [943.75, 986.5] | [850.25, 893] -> 1.08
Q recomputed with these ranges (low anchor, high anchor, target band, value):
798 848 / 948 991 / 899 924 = 0.13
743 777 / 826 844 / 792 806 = 0.04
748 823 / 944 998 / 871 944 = 0.12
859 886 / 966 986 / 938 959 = -0.03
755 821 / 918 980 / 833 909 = 0.07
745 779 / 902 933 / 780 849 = 0.06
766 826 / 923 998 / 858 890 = 0.09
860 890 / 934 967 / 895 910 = 0.06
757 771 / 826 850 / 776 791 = 0.03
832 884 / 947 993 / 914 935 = 0.08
